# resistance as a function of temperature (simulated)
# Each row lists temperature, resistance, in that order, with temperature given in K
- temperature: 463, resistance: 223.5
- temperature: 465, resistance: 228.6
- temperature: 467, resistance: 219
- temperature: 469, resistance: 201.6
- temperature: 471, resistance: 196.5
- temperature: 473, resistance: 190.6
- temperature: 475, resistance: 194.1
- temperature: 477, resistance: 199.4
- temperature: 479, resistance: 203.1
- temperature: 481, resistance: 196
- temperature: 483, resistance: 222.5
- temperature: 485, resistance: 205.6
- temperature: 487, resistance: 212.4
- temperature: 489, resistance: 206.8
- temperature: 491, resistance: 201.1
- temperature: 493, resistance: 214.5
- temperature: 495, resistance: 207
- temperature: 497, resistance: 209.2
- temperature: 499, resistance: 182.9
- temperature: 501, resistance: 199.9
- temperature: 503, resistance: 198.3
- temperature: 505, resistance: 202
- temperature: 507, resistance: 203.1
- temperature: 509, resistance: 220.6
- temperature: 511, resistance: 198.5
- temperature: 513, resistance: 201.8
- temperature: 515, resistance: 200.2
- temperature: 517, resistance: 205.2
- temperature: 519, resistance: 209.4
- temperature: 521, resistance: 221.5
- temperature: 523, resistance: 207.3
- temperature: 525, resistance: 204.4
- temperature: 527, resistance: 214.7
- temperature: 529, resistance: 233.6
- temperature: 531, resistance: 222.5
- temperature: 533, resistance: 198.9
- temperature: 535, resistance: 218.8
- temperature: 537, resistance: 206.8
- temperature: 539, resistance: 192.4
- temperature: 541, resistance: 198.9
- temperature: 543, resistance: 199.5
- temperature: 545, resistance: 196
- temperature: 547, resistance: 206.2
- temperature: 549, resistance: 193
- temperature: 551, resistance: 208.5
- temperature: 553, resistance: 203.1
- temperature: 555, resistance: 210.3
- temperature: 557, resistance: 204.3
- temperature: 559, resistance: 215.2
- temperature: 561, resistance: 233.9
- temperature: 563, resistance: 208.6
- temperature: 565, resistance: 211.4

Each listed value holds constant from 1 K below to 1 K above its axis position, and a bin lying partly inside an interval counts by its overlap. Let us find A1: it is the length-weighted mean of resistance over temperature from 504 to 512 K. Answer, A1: 206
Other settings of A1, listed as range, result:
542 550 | 199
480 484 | 209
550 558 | 207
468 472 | 199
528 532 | 228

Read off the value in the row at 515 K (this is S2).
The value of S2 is 200.2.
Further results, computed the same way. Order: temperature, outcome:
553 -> 203.1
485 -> 205.6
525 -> 204.4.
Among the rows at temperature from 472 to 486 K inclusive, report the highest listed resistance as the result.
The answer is 222.5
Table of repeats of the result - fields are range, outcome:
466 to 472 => 219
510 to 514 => 201.8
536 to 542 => 206.8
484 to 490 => 212.4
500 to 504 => 199.9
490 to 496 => 214.5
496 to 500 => 209.2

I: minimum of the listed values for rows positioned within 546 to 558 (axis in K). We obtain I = 193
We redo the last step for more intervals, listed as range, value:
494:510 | 182.9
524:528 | 204.4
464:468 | 219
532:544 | 192.4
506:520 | 198.5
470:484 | 190.6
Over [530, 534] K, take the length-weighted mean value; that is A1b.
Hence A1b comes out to 211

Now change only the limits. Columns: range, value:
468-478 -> 196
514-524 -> 209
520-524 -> 214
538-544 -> 197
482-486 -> 214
